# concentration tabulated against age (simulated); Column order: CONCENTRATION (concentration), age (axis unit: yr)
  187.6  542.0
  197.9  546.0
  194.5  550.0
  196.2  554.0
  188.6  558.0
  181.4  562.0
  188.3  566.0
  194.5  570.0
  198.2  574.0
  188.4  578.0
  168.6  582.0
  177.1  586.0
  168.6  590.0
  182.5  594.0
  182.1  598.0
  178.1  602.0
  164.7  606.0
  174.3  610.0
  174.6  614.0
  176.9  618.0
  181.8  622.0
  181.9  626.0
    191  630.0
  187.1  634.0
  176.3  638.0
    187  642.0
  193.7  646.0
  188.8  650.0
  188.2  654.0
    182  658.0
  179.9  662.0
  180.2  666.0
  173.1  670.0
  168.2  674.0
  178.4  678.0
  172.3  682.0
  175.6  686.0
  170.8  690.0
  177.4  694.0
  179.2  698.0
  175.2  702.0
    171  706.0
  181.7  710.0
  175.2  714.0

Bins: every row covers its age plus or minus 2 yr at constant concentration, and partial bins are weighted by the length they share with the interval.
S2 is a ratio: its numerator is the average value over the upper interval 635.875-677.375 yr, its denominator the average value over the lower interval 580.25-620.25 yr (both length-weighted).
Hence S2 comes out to 1.0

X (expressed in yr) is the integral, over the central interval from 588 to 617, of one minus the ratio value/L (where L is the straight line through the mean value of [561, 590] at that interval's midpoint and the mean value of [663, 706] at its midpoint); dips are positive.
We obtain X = 1.1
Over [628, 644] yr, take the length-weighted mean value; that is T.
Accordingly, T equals 185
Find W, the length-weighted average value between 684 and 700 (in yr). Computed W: 176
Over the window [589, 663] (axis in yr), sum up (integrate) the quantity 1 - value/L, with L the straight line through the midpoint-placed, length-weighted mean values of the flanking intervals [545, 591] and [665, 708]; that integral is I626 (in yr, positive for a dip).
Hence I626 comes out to -0.15 yr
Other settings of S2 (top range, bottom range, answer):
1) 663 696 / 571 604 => 0.97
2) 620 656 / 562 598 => 1.02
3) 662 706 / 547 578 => 0.91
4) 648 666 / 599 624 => 1.05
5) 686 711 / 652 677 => 0.98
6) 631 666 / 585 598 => 1.05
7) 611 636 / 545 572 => 0.95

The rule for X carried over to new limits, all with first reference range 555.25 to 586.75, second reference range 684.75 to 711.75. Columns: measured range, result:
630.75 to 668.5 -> -1.06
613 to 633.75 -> -0.02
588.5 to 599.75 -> 0.38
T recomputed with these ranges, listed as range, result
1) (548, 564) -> 190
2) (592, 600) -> 182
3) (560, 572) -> 188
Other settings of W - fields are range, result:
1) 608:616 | 174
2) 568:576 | 196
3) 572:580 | 193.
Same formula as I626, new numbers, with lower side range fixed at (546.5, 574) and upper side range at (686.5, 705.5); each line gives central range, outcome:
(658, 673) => 0.1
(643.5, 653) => -0.5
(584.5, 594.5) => 0.7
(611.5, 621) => 0.4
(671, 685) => 0.3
